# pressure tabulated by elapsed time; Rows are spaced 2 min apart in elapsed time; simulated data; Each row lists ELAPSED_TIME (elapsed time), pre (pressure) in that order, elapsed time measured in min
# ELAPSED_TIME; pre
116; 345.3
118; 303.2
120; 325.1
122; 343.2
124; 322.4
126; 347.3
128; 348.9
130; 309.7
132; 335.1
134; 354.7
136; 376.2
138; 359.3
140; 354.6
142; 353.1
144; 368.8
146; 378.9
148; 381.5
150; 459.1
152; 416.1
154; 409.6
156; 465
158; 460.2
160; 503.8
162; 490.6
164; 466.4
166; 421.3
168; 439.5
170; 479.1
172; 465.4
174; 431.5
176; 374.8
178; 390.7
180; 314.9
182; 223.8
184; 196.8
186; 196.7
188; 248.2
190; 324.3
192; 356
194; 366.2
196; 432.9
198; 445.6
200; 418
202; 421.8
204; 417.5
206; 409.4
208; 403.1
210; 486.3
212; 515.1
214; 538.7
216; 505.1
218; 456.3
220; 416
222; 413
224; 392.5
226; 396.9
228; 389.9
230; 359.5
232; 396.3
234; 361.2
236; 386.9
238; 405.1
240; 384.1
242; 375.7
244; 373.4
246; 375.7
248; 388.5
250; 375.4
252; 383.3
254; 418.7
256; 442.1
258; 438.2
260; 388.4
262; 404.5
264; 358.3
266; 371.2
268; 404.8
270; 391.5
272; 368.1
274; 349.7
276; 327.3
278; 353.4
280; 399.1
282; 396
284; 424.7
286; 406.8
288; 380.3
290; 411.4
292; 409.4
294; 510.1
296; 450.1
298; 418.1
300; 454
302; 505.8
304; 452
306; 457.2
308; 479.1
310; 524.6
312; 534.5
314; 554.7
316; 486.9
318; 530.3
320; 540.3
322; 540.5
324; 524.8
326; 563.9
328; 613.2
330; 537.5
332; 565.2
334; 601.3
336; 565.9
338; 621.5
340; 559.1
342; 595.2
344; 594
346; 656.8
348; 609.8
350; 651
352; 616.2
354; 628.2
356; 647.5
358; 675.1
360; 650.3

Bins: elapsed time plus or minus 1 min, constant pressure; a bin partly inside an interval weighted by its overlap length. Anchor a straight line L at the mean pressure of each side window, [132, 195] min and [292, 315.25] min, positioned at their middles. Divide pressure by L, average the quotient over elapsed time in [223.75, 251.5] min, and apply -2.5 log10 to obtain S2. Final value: 0.137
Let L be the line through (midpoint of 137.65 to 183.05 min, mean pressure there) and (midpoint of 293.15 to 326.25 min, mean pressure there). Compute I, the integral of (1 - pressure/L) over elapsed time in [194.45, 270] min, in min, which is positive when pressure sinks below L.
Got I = 6.8 min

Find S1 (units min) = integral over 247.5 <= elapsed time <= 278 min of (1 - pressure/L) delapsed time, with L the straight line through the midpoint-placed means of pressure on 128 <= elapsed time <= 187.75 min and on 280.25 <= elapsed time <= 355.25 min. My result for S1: 5.7 min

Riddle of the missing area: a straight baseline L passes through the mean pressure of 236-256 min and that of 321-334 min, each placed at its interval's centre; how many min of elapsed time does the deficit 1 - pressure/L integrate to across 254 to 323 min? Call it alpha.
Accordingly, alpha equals 6.1 min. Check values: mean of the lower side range 389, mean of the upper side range 561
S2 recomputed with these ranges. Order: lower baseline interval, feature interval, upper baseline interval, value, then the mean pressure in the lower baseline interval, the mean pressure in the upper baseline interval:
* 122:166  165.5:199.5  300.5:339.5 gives 0.18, 393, 536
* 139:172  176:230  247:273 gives 0.07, 429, 395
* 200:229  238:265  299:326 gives 0.18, 439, 509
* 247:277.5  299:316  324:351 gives 0.03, 387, 592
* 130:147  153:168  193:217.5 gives -0.18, 357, 447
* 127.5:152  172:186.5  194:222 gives 0.28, 367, 447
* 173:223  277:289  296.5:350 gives 0.25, 388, 543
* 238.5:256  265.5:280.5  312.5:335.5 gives 0.19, 388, 551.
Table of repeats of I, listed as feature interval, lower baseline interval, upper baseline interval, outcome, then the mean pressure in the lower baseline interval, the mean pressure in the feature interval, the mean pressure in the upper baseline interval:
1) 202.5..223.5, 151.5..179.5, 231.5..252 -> -2.6 min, 442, 454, 382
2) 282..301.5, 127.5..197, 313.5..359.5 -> 3.8 min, 379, 430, 587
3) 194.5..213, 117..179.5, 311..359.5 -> 0.6 min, 394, 437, 585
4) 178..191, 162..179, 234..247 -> 5.0 min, 437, 262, 382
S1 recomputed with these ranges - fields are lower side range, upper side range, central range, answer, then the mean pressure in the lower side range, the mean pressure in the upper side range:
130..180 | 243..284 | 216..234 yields -0.5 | 410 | 386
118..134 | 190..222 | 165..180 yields -1.1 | 333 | 435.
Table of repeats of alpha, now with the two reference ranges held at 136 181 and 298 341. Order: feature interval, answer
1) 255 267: 2.2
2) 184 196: 3.8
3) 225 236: 2.0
